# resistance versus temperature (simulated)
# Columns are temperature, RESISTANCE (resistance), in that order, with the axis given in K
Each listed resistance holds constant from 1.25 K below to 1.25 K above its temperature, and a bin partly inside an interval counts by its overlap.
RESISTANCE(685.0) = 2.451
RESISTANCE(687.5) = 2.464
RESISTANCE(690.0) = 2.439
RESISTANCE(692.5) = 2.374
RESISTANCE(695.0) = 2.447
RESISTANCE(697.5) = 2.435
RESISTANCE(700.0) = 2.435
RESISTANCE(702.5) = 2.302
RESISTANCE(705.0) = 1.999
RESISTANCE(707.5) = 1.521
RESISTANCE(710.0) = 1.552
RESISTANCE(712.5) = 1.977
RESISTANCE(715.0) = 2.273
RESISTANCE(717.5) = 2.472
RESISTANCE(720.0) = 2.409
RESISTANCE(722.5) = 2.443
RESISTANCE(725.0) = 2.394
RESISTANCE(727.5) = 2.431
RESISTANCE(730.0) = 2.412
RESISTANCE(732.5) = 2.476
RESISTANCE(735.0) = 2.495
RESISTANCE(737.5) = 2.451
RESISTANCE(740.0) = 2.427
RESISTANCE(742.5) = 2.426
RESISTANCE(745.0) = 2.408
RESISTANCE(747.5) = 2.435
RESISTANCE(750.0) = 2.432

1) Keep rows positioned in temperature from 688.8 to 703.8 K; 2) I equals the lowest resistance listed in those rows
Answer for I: 2.302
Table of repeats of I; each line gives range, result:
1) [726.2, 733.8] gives 2.412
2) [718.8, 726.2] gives 2.394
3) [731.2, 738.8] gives 2.451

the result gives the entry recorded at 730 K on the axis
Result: 2.412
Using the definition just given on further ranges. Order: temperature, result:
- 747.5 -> 2.435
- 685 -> 2.451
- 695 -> 2.447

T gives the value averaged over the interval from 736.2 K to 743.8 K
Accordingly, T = 2.43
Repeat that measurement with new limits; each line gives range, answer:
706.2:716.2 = 1.83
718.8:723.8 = 2.43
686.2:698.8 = 2.43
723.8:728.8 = 2.41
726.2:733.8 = 2.44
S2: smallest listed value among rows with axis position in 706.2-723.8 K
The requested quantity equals 1.521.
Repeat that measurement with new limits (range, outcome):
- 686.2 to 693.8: 2.374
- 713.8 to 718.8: 2.273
